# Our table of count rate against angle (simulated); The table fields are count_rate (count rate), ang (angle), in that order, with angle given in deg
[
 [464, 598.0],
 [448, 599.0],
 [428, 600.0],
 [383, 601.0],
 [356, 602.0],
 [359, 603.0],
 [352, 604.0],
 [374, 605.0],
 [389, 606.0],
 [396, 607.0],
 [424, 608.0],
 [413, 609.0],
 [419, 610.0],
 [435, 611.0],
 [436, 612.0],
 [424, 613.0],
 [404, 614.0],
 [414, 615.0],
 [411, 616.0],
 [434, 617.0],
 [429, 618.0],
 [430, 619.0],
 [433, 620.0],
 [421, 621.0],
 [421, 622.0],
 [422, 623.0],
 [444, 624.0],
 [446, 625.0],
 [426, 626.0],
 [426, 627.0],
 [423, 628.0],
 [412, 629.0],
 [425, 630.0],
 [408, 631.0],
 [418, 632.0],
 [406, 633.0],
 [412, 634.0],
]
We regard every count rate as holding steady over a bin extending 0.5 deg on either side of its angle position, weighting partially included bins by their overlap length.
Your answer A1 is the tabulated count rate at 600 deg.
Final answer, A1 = 428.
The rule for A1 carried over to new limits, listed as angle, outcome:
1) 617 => 434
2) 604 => 352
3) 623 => 422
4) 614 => 404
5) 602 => 356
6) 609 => 413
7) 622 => 421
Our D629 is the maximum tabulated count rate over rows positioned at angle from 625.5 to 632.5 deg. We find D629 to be 426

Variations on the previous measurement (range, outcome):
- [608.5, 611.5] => 435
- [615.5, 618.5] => 434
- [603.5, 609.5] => 424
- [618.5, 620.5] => 433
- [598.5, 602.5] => 448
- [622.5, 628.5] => 446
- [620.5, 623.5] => 422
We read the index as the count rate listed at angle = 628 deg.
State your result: 423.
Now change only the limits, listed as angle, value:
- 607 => 396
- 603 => 359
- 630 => 425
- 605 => 374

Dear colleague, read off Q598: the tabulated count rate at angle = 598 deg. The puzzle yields 464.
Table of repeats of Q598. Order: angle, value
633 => 406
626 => 426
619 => 430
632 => 418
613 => 424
